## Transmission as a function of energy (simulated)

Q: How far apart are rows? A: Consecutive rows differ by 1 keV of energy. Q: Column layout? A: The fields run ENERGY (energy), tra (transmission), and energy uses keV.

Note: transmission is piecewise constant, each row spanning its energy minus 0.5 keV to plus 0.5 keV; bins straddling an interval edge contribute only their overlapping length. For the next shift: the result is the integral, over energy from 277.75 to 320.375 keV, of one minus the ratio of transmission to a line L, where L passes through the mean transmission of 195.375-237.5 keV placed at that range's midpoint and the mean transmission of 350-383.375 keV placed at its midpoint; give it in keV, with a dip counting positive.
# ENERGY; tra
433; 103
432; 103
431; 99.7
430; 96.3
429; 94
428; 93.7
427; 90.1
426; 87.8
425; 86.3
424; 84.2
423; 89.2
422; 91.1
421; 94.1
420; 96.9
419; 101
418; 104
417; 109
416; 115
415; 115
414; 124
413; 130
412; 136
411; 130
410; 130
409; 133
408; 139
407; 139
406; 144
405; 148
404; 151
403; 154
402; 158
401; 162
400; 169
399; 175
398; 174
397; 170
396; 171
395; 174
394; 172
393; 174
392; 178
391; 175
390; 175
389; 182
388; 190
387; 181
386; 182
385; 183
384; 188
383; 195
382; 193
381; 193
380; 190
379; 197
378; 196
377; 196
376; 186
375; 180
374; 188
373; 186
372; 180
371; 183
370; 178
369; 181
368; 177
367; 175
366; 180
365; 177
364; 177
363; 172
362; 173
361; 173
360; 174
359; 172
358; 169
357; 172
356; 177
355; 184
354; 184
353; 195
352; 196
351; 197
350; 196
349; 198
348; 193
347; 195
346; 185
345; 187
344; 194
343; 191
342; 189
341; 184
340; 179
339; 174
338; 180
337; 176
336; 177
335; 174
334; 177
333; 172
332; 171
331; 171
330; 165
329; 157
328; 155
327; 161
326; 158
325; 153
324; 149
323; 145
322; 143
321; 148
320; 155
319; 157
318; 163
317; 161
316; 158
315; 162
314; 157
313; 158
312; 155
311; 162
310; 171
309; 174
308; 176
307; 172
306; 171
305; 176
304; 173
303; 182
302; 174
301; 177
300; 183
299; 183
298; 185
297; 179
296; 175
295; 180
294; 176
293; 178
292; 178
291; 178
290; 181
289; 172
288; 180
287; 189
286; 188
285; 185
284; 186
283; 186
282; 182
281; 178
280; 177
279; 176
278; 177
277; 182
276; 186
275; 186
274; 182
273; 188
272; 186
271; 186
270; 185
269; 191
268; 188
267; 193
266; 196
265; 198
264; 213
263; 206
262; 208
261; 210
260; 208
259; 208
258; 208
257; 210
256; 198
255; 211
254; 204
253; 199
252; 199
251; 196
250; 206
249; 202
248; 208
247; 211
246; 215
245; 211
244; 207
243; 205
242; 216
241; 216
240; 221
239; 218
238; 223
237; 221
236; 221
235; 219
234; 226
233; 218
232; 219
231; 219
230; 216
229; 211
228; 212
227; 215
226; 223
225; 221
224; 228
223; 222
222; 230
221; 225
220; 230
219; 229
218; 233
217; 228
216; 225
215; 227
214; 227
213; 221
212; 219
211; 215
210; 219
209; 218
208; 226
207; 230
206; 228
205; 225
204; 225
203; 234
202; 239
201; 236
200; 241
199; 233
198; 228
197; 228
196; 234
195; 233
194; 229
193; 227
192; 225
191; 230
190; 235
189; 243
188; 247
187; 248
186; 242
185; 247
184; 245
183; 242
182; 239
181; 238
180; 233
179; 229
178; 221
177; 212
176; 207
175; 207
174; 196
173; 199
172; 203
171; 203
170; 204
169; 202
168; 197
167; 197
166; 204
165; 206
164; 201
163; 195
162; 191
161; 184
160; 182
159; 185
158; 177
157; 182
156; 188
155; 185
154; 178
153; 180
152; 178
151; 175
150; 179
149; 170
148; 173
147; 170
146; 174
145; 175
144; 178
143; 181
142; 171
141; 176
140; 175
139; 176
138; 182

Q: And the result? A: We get 5.91 keV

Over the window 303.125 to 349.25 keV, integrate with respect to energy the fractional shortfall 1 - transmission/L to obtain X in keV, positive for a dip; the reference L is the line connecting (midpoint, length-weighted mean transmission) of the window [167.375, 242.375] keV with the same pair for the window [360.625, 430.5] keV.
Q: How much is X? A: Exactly 2.4 keV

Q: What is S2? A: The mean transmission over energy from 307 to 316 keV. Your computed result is 164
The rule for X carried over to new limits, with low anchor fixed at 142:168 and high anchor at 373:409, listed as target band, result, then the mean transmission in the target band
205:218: -3.1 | 224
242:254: -1.7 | 206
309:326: 2.0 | 157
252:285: -2.6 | 193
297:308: 0.0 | 178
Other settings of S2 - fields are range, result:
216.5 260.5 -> 215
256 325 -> 179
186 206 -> 234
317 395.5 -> 178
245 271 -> 203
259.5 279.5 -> 192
